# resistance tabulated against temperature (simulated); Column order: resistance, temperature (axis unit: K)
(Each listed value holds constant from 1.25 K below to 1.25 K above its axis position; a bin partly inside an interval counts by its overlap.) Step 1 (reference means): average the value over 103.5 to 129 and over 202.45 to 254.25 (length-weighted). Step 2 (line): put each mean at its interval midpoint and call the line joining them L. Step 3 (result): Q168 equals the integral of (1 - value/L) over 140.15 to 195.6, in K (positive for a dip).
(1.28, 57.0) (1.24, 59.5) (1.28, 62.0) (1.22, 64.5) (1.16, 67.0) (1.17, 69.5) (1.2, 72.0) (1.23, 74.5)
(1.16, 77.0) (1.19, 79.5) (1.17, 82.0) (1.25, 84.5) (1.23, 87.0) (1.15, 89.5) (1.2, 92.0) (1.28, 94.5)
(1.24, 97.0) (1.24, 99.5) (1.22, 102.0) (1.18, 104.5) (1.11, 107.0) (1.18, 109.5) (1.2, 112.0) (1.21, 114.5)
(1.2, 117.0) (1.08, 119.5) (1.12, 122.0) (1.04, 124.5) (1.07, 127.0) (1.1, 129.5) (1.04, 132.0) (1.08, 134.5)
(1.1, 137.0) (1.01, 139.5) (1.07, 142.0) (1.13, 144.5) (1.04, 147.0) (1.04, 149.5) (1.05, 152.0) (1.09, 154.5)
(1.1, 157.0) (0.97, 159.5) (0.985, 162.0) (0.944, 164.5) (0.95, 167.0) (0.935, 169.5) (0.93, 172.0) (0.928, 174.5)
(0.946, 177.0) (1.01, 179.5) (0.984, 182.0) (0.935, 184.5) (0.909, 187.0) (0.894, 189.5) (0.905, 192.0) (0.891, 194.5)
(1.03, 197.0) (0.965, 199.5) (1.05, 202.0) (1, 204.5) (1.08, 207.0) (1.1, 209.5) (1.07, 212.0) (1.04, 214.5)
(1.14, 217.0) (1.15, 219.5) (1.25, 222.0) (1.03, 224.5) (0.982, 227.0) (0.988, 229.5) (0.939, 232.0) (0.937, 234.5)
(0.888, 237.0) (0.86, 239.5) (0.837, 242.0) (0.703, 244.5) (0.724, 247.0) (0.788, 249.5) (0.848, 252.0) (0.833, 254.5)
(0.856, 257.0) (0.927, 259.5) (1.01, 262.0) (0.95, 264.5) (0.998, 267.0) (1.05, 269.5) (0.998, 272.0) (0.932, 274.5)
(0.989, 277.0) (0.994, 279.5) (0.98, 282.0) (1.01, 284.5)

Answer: 4.0 K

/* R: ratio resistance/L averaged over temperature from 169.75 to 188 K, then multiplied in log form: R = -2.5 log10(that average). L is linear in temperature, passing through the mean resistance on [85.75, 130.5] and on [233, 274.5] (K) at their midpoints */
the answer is 0.09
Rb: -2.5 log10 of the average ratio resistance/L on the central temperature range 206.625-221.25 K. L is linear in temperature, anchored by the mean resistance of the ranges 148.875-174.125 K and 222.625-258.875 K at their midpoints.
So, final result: -0.20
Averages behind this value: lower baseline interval 0.996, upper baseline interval 0.88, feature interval 1.1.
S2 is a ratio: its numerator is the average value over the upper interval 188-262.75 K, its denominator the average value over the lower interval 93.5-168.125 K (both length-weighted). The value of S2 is 0.87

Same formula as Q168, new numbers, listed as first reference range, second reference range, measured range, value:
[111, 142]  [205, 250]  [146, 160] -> 0.2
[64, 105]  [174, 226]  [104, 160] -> 1.5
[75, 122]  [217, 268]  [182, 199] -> 1.5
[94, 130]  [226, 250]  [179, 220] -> -2.2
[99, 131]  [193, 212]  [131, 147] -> 0.6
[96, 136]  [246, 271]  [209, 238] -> -2.5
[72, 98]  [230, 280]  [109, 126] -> 0.1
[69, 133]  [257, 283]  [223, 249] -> 3.3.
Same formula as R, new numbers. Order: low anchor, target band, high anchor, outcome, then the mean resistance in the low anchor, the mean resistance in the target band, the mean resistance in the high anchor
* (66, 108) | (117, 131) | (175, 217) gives 0.036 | 1.2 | 1.09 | 0.992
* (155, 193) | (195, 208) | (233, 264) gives -0.109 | 0.958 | 1.02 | 0.854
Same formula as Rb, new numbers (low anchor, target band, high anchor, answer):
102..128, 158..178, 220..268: 0.108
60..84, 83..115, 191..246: -0.041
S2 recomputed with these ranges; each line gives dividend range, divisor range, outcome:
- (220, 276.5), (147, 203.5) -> 0.95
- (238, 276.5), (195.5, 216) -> 0.85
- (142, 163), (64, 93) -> 0.88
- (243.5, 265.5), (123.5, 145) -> 0.79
